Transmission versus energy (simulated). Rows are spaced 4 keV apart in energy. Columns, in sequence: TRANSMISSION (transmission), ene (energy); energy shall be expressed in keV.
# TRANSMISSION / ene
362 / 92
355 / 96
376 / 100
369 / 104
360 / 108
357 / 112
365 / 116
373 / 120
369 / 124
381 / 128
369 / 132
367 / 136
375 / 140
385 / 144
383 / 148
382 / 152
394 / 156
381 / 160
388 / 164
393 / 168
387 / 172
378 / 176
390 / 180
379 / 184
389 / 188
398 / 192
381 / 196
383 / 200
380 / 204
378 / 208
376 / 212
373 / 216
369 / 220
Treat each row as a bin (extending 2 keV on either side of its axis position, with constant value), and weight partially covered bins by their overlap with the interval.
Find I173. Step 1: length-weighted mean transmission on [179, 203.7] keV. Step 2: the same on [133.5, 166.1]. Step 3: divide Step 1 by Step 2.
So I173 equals 1.01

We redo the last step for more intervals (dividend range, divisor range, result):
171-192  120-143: 1.03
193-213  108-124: 1.04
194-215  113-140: 1.02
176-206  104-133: 1.05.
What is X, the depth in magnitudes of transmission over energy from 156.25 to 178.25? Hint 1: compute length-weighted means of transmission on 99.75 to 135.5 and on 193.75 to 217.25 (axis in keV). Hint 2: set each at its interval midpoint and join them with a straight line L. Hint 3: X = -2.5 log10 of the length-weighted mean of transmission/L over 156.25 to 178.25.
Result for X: -0.034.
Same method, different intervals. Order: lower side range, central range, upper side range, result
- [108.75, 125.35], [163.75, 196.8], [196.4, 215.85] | -0.03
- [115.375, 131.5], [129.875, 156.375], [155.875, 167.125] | 0.00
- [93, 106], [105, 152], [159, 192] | 0.01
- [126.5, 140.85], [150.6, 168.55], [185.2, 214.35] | -0.03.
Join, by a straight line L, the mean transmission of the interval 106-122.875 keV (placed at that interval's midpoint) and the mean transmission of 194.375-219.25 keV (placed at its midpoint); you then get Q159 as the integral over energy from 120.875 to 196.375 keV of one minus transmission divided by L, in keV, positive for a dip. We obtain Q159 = -2.39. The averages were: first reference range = 364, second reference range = 378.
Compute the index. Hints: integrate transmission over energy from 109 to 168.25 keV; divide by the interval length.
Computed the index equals 377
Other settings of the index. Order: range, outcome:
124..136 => 373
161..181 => 387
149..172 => 387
